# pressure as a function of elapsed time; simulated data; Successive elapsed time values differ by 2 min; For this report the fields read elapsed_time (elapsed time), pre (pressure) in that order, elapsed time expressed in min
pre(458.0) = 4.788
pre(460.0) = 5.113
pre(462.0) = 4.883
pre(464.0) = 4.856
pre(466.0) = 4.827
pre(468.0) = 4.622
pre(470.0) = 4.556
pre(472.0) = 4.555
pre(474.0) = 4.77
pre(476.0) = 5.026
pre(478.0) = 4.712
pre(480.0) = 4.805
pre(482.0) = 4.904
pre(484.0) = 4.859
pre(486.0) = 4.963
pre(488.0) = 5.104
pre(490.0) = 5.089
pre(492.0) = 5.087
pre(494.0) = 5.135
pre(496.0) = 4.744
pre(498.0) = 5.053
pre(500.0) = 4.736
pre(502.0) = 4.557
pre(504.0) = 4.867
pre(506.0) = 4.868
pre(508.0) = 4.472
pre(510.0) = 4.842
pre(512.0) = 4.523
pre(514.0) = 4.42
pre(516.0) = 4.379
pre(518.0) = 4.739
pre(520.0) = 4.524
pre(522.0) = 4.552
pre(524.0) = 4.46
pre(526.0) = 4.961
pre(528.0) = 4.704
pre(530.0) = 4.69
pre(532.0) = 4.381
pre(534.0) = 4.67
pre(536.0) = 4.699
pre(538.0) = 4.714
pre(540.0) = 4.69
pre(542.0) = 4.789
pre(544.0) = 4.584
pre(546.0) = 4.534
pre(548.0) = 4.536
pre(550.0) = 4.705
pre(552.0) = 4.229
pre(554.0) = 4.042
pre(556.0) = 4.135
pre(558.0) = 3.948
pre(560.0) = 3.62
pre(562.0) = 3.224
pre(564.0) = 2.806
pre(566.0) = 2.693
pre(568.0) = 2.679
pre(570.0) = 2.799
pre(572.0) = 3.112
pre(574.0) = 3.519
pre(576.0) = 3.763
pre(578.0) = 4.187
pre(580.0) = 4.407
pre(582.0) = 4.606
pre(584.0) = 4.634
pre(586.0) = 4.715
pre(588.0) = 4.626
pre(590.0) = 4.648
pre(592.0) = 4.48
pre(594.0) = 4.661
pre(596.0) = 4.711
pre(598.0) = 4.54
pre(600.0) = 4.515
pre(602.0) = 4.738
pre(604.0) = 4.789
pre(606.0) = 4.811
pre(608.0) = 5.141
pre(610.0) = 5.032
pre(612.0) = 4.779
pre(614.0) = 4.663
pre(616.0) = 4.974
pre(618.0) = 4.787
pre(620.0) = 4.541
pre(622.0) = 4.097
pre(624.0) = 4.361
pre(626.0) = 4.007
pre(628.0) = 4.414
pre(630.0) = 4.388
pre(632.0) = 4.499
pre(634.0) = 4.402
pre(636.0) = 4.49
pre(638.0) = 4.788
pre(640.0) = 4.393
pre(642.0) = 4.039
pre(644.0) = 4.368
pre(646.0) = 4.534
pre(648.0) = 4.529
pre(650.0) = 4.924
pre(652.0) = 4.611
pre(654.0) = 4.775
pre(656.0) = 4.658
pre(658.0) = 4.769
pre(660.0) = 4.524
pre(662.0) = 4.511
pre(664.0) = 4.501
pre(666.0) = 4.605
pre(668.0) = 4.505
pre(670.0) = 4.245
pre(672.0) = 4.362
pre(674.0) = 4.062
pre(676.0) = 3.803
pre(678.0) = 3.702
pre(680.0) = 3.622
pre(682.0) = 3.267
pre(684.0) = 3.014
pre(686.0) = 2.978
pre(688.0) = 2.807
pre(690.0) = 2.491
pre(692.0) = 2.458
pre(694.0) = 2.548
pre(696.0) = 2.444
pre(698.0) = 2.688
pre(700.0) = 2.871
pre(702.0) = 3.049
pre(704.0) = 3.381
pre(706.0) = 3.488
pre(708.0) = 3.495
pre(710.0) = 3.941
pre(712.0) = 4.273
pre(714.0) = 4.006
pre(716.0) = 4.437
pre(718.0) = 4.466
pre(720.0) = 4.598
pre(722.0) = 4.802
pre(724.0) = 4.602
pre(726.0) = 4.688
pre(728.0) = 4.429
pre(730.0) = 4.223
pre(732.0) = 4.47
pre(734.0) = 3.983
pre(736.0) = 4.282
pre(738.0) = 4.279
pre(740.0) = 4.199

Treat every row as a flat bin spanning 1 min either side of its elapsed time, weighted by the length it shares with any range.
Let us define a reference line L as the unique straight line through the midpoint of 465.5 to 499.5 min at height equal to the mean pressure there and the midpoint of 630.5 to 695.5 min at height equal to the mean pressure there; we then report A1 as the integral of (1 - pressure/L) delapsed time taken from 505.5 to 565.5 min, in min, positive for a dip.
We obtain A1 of 3.1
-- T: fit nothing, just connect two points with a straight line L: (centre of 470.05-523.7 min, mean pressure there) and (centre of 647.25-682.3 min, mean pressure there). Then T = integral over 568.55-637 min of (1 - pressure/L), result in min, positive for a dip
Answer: 1.2 min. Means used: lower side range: 4.77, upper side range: 4.35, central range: 4.42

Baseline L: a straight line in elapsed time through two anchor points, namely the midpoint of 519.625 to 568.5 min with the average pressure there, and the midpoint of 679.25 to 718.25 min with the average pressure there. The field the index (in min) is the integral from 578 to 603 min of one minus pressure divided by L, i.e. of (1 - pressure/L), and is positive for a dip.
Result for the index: -4.1 min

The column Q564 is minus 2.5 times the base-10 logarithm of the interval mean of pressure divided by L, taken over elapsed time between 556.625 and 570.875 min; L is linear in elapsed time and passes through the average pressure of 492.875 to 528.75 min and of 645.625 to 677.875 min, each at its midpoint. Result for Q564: 0.42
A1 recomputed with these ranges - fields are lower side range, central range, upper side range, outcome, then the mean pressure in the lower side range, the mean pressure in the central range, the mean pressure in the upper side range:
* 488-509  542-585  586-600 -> 7.6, 4.87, 3.87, 4.61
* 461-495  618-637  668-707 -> -3.4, 4.87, 4.38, 3.26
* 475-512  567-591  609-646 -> 3.4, 4.87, 3.97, 4.5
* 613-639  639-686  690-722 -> -2.4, 4.49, 4.25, 3.49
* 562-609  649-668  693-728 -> -3.5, 4.14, 4.65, 3.77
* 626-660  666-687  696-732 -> 2.3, 4.52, 3.8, 3.94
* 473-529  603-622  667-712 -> -4.2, 4.78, 4.8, 3.35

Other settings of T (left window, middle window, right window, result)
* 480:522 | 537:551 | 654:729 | -0.2 min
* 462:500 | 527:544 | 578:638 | 0.3 min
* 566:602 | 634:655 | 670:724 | -4.0 min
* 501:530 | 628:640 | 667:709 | -2.5 min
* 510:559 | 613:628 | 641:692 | -0.9 min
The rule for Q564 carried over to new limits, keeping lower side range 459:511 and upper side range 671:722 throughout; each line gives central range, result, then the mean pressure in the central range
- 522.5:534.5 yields -0.018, 4.64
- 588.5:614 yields -0.158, 4.73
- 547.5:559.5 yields 0.044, 4.23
